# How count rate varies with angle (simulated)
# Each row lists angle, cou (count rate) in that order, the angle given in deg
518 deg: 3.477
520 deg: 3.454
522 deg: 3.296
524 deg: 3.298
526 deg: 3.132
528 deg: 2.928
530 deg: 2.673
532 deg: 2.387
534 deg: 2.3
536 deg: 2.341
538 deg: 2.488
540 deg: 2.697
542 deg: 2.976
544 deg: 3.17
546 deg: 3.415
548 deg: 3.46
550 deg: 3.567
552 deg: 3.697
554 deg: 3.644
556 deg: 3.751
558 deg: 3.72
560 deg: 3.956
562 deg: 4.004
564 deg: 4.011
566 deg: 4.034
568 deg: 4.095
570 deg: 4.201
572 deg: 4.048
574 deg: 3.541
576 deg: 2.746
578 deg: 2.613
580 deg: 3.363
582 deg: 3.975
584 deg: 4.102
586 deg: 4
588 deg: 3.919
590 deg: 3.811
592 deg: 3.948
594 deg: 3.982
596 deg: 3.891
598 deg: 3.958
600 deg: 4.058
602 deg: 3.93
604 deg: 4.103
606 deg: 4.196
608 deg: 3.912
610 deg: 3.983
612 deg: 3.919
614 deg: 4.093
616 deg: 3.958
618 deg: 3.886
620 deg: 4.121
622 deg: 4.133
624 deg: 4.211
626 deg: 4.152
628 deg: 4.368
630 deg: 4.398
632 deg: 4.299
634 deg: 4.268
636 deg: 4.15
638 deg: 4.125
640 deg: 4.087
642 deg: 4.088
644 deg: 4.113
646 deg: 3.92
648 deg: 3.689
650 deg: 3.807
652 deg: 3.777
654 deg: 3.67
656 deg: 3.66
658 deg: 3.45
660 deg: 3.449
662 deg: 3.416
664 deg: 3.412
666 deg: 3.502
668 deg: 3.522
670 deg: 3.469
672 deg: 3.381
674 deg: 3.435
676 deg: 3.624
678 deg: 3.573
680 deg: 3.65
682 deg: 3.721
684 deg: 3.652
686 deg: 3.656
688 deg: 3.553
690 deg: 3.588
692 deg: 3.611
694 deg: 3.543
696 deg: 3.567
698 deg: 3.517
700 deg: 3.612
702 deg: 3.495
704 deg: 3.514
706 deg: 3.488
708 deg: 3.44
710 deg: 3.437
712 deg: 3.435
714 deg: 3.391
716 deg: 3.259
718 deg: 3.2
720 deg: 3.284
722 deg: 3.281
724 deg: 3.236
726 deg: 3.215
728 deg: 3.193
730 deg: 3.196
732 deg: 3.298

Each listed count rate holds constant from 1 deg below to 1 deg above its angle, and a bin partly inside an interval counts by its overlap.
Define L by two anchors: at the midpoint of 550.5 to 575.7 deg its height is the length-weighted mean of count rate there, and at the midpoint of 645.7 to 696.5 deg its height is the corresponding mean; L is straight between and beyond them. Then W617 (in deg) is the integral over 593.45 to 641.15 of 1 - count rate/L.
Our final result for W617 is -4.81 deg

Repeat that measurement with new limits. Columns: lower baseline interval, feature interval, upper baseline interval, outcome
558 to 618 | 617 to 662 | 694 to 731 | -3.8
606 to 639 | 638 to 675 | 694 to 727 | 1.7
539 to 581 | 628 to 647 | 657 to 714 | -3.4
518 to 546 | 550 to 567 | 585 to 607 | -2.5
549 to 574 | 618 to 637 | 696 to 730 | -2.9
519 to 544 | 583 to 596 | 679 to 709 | -3.6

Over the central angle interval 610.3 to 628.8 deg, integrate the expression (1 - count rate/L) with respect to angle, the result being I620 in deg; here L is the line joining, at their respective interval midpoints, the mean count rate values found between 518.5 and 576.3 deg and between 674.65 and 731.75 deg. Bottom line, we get -3.7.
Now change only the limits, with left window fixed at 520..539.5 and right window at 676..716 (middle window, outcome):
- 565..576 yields -3.3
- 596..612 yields -4.5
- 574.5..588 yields -2.1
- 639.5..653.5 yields -2.5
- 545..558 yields -3.2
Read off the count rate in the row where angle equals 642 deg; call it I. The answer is 4.088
